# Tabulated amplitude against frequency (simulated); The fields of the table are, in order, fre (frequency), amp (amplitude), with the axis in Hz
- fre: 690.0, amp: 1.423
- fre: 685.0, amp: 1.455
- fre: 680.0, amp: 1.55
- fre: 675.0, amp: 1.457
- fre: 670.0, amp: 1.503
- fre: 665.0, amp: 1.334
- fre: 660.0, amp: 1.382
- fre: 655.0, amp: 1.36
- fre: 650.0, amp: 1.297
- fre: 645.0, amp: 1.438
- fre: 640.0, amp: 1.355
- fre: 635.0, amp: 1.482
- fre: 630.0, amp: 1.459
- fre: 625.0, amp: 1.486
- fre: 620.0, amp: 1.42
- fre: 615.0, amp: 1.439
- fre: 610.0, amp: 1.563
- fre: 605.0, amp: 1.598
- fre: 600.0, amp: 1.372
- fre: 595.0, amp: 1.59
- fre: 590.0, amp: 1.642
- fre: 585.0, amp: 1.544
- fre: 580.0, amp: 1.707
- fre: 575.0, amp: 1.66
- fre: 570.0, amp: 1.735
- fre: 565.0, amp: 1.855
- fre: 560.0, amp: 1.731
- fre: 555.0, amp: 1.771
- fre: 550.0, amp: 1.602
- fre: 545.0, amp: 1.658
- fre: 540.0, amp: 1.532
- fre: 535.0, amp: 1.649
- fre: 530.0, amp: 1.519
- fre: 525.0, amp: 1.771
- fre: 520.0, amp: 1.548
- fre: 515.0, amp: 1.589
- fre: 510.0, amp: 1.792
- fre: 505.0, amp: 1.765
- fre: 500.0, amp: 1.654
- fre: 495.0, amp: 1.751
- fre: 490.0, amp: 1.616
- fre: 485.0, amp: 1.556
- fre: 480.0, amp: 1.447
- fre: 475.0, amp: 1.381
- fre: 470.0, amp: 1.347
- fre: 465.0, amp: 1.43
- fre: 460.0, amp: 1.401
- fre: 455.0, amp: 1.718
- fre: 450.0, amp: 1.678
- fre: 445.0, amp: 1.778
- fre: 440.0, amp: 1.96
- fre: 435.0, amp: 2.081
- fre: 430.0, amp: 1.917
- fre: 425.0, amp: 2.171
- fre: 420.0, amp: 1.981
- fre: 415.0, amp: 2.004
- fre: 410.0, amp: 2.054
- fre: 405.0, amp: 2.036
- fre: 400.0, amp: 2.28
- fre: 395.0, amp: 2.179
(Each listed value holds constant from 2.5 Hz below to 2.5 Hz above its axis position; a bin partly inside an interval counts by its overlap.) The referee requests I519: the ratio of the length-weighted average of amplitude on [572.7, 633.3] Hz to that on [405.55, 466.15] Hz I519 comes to 0.8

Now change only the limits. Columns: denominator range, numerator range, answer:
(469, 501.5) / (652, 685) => 0.93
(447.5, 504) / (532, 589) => 1.08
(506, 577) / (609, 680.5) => 0.85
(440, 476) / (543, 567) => 1.10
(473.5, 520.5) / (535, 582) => 1.05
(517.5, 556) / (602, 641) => 0.91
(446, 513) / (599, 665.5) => 0.90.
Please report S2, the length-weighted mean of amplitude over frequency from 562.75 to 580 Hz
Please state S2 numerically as 1.74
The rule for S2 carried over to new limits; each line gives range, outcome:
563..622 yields 1.59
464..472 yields 1.38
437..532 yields 1.62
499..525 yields 1.68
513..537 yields 1.62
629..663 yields 1.39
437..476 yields 1.6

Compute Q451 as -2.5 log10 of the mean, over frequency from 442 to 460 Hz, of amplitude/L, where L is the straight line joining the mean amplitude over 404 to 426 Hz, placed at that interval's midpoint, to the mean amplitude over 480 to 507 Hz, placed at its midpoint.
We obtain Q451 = 0.11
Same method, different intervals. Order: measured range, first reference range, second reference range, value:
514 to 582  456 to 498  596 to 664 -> -0.14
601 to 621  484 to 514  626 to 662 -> -0.03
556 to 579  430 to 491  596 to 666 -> -0.16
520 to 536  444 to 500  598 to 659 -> -0.08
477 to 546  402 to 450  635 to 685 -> 0.09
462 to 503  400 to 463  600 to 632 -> 0.17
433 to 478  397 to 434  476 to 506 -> 0.12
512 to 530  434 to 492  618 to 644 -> -0.05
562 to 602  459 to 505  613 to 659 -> -0.13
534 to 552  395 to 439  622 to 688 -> 0.08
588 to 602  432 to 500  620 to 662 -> -0.05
